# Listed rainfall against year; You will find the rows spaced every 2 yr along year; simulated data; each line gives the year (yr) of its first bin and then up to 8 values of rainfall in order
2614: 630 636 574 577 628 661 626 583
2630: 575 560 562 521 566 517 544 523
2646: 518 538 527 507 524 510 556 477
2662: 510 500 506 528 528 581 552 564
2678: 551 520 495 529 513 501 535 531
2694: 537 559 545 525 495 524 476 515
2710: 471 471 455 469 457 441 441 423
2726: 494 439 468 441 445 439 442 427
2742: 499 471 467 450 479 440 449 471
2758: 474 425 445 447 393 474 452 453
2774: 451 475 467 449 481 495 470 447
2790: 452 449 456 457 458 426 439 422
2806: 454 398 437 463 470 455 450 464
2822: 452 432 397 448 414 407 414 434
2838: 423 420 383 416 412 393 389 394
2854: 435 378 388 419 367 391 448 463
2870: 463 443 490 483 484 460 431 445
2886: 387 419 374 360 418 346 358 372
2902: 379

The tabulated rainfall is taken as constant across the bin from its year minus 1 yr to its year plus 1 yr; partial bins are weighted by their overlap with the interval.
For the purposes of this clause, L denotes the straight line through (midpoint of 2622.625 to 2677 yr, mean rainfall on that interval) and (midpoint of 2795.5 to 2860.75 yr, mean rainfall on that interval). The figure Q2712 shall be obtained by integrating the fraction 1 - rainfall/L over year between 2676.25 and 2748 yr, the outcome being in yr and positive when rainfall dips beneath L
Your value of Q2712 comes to 2.35 yr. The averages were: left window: 544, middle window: 486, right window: 425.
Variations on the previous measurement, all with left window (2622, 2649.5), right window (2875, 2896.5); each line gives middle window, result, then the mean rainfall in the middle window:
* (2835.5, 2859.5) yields 2.02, 405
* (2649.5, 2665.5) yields 1.08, 513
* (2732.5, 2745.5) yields 1.29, 454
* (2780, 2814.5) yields 1.46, 451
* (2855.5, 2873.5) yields 0.48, 421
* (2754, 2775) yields 1.76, 449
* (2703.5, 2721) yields 1.53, 474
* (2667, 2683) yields 0.02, 540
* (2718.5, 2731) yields 1.49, 451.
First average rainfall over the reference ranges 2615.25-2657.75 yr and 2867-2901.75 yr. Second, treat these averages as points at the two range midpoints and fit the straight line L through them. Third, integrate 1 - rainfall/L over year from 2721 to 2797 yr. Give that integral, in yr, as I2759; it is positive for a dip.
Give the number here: 5.65 yr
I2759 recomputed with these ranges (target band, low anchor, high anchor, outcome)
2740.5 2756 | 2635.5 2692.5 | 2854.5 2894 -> 0.7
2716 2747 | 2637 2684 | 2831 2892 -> 2.3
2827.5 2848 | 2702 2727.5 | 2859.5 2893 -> 1.2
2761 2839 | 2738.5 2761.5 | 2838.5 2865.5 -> -2.8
